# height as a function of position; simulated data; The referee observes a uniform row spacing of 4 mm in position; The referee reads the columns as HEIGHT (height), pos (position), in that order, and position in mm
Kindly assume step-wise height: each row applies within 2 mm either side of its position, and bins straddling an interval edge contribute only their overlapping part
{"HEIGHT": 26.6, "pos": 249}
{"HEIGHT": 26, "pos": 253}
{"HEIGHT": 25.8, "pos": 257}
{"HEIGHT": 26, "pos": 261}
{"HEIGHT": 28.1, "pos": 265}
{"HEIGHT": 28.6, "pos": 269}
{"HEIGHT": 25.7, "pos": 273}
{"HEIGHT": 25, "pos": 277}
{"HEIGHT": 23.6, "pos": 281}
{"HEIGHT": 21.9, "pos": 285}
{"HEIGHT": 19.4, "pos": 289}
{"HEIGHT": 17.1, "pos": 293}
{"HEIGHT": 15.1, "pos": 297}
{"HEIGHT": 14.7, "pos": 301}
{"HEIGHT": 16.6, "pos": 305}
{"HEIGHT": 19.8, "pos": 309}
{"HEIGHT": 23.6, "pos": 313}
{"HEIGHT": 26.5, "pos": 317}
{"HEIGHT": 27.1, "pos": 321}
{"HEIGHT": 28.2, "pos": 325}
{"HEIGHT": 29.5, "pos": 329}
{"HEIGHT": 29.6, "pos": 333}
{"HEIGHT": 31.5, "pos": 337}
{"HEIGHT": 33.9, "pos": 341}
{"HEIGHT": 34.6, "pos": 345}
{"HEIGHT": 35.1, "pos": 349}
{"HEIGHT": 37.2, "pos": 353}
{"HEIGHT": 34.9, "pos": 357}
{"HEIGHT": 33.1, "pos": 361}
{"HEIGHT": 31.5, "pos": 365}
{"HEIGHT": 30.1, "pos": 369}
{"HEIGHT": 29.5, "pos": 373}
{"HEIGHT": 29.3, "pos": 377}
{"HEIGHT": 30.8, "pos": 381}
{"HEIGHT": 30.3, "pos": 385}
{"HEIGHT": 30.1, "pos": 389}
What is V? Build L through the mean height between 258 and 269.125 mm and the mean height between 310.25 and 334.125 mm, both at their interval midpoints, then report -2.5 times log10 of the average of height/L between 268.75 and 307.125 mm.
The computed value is 0.31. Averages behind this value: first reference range 27.2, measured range 20.4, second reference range 27.1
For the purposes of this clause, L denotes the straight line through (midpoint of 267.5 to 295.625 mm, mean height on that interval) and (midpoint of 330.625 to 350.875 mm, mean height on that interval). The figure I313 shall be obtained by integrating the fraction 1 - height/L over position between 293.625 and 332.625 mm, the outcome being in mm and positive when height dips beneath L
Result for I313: 8.3 mm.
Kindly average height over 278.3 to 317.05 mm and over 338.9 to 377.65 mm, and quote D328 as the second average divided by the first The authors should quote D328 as 1.69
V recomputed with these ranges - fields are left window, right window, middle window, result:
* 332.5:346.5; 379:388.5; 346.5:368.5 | -0.08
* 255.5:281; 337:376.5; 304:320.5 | 0.31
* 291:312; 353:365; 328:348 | -0.15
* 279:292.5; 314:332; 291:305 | 0.42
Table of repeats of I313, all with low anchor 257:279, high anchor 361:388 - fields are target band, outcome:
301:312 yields 3.9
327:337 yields -0.4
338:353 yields -2.7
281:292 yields 2.6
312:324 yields 1.0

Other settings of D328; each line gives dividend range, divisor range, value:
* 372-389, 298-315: 1.63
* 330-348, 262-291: 1.31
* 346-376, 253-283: 1.26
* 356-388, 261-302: 1.39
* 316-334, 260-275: 1.04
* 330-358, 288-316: 1.84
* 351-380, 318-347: 1.06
